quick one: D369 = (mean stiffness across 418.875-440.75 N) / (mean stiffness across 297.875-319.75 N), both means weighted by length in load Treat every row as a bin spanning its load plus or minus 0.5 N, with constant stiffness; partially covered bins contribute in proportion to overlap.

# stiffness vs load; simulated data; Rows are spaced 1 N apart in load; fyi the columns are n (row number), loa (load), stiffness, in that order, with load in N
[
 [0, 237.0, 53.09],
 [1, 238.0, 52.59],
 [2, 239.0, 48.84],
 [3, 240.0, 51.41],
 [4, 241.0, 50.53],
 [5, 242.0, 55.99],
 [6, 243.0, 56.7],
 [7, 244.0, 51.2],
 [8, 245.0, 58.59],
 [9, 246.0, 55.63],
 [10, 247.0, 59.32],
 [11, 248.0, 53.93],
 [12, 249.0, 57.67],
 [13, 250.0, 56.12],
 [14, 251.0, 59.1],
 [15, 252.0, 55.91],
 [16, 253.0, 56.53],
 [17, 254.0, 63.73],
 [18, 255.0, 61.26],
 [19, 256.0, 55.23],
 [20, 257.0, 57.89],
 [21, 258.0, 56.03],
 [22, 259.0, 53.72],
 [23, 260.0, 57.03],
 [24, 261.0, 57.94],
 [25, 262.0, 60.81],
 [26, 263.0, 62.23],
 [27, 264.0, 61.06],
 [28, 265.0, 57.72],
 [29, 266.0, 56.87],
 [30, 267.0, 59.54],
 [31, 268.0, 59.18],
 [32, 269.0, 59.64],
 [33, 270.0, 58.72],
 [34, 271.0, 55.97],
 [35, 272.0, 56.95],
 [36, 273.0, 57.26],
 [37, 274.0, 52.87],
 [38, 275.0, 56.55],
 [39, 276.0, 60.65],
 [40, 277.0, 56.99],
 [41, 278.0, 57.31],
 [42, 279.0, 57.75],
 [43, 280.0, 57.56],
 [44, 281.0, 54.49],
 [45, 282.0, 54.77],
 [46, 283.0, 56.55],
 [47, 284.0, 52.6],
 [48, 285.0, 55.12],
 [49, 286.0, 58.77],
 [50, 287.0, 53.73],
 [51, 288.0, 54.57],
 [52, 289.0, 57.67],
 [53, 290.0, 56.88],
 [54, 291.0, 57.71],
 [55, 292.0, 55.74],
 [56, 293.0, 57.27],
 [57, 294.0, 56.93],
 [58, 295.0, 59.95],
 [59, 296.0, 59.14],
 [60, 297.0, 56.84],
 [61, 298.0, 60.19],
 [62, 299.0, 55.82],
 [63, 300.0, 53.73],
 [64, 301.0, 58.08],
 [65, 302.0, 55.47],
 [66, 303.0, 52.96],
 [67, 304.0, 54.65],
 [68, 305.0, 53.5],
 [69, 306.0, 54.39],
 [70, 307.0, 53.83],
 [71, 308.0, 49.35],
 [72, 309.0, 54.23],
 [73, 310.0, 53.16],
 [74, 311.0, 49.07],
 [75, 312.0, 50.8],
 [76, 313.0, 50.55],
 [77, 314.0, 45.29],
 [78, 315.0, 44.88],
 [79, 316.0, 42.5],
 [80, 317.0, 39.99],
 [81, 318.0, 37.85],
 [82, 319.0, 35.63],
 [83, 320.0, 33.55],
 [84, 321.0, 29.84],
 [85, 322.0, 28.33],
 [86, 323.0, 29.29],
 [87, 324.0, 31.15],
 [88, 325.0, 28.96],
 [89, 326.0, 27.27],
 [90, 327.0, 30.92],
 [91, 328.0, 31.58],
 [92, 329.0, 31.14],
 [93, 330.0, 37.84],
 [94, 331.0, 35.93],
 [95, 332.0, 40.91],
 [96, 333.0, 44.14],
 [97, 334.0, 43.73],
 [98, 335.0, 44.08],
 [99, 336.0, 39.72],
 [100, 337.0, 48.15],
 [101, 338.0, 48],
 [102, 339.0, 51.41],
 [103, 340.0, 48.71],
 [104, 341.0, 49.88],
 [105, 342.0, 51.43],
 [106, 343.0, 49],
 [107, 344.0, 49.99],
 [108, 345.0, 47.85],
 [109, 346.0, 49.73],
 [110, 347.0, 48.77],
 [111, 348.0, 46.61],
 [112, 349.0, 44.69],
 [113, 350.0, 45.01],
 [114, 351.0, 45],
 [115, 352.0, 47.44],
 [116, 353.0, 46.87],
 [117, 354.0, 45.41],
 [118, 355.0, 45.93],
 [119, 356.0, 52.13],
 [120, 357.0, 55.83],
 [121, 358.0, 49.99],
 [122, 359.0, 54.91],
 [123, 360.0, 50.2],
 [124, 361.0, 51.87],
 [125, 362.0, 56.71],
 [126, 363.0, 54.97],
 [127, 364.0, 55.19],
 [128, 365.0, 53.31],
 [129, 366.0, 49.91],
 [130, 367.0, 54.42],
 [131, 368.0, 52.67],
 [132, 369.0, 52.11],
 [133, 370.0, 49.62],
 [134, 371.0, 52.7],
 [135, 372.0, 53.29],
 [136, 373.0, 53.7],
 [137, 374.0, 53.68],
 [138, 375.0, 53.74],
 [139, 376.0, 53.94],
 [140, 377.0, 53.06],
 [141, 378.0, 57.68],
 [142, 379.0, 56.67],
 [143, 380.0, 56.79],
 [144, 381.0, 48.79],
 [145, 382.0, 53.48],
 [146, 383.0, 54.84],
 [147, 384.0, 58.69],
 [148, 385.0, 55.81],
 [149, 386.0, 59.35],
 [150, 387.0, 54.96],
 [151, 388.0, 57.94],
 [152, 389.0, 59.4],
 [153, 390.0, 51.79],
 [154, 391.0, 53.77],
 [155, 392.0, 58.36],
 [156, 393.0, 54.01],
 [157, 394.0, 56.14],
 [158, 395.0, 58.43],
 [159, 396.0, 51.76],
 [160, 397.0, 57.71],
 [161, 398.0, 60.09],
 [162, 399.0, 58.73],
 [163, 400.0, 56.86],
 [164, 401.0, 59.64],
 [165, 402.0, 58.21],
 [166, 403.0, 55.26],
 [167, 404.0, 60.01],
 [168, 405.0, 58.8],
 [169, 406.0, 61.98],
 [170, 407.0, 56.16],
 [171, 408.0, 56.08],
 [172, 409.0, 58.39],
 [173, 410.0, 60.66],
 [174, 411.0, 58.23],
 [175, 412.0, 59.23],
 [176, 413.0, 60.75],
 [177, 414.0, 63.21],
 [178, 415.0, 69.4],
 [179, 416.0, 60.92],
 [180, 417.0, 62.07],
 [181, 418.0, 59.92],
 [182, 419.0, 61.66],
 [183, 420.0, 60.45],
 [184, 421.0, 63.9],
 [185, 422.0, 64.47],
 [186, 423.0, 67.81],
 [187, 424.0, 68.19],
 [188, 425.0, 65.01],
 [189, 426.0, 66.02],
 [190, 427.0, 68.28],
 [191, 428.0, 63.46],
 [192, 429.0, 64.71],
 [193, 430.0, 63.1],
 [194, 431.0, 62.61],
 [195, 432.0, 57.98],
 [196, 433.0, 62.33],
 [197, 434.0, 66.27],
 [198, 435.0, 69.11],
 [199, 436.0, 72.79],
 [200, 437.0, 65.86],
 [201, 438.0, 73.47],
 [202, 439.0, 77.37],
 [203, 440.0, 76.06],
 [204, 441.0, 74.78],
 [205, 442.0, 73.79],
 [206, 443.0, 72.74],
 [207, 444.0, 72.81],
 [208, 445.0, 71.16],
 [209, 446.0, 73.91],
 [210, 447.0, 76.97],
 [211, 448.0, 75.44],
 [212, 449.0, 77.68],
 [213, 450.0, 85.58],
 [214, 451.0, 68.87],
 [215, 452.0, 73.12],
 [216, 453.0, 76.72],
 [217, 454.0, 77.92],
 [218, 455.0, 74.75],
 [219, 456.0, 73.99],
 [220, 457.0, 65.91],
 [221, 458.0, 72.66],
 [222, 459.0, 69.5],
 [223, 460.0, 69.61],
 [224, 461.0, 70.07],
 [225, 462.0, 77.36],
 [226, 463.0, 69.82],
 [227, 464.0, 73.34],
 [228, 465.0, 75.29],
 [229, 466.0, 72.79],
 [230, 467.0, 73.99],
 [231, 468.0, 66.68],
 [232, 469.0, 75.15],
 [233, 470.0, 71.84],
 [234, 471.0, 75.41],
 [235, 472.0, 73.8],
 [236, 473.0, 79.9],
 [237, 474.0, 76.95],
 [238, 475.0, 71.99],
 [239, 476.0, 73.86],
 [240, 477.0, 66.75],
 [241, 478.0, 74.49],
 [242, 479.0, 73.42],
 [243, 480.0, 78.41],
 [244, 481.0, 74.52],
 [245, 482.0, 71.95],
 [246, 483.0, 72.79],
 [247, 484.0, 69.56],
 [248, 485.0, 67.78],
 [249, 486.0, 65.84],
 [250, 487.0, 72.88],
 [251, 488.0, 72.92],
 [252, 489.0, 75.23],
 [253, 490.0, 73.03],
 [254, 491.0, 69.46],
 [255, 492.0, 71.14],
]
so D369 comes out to 1.33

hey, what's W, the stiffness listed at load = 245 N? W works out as 58.59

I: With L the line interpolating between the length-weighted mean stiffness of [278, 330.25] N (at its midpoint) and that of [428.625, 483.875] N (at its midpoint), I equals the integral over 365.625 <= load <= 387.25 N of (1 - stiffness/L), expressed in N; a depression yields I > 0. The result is 2.10 N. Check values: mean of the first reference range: 48.6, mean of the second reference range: 72.4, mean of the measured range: 54.1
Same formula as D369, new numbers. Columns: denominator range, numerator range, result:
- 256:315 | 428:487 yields 1.29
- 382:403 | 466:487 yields 1.28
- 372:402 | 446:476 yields 1.32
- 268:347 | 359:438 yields 1.19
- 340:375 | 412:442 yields 1.30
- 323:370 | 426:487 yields 1.56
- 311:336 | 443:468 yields 1.96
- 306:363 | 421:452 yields 1.57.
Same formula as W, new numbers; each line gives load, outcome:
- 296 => 59.14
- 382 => 53.48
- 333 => 44.14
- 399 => 58.73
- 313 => 50.55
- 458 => 72.66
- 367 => 54.42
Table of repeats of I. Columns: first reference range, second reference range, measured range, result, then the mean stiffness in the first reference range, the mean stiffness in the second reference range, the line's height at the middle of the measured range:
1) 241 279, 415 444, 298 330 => 8.84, 57.5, 66.8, 60.4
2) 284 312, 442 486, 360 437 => 9.14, 55.4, 73.3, 66.3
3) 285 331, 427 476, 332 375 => 4.29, 47.3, 72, 55.1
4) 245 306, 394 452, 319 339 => 7.87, 57.1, 65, 60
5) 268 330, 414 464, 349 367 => 2.39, 50.1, 69.5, 58.3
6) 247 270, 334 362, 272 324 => 2.32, 58.2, 48.5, 53.9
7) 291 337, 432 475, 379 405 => 1.87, 45.5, 73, 60.9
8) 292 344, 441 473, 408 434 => 1.40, 45.8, 73.6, 66.4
